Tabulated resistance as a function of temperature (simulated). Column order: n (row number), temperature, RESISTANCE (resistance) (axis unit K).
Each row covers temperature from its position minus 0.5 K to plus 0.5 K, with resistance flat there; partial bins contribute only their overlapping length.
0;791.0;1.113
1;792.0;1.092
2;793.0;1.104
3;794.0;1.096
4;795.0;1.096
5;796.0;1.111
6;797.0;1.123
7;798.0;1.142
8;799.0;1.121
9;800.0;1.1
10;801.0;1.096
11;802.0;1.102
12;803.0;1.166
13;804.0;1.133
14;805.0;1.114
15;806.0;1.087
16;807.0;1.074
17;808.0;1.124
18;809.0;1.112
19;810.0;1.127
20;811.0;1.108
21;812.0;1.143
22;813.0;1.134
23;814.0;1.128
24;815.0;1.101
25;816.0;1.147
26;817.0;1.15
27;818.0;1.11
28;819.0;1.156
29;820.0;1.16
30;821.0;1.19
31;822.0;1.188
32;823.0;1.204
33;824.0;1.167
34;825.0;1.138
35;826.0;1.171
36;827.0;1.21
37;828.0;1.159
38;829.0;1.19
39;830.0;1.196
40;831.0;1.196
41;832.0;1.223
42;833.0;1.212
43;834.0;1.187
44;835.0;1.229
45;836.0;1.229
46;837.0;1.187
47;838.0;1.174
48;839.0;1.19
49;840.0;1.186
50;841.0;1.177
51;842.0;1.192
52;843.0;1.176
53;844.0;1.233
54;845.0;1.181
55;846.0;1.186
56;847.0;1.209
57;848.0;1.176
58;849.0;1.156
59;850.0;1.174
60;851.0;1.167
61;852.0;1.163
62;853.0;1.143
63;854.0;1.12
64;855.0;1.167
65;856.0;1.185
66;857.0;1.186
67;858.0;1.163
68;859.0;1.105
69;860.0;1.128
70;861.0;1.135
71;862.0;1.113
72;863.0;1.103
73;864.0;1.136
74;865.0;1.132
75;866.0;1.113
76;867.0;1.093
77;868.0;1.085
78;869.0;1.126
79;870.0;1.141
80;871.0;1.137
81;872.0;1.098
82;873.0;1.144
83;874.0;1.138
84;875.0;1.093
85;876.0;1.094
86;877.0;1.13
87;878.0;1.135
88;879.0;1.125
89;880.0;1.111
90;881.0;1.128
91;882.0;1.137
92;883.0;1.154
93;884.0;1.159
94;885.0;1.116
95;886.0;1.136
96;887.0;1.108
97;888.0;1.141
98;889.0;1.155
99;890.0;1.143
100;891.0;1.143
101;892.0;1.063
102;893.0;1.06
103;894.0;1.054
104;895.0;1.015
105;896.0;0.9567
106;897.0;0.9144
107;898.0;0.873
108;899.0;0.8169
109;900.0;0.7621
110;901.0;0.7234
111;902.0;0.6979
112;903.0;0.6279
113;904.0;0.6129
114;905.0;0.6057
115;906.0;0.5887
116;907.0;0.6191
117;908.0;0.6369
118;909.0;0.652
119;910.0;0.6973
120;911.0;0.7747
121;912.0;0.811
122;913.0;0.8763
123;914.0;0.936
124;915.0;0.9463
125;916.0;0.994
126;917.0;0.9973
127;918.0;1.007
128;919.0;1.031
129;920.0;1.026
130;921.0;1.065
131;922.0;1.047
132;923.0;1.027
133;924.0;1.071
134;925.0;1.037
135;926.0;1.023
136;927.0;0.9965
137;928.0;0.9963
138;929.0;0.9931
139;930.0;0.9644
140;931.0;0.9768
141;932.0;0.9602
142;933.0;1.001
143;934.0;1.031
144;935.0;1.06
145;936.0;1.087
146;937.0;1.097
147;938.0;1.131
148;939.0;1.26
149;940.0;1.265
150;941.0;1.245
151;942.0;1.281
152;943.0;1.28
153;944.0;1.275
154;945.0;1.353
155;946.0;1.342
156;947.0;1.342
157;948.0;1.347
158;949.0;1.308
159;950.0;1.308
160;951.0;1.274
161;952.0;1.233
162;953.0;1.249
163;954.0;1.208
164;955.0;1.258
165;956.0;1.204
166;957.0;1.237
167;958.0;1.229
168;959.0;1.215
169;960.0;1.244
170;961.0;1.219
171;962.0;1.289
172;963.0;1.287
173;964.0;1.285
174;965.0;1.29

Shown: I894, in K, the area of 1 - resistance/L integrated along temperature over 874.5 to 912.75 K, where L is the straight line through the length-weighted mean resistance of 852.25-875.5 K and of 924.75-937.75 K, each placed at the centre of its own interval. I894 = 5.1 K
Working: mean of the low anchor 1.13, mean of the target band 0.941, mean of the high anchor 1.02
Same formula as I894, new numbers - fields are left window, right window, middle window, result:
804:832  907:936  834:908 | -1.7 K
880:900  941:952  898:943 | 9.9 K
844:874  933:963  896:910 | 5.6 K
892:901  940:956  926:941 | 1.5 K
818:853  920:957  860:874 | 0.7 K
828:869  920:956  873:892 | 0.5 K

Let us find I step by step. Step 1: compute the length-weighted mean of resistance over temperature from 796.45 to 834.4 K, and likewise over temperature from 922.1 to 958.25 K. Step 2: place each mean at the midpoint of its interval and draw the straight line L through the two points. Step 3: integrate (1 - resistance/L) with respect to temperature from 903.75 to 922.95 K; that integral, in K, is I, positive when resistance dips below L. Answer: 5.2 K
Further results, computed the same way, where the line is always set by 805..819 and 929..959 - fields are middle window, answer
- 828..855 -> -1.15 K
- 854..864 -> 0.05 K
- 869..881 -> 0.35 K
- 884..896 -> 0.68 K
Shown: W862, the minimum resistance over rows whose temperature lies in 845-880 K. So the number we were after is 1.085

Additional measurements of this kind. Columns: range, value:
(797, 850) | 1.074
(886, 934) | 0.5887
